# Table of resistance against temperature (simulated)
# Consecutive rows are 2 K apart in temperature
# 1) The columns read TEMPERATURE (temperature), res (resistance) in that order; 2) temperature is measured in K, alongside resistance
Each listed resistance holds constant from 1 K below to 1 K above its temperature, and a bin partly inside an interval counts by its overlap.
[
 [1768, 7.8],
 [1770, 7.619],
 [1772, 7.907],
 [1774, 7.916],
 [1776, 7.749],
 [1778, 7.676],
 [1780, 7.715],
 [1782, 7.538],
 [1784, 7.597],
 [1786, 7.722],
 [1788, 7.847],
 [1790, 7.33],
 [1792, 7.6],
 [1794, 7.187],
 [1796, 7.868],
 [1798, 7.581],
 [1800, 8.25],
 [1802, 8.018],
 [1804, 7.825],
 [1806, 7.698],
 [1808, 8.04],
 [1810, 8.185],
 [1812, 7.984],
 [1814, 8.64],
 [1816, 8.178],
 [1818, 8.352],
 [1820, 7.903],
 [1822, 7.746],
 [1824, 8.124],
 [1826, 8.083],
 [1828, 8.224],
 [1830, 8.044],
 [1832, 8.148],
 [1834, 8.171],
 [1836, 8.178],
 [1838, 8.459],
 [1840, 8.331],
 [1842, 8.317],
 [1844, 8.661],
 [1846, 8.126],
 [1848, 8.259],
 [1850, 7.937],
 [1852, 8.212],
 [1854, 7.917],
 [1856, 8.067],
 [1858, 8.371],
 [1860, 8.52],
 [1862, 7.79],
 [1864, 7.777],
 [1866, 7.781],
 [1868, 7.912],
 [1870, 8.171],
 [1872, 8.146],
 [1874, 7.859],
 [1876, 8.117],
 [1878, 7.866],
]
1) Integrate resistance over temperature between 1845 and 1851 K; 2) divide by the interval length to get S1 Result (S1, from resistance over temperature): 8.11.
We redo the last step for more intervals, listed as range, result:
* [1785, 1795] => 7.54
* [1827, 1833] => 8.14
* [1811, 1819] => 8.29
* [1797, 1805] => 7.92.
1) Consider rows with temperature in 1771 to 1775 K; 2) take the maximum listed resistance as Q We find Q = 7.916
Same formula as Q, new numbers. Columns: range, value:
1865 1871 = 8.171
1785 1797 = 7.868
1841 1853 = 8.661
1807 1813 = 8.185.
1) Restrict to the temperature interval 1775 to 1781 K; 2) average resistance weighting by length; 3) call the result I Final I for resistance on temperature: 7.71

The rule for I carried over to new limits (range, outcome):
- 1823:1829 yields 8.14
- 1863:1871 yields 7.91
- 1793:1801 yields 7.72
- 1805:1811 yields 7.97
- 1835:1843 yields 8.32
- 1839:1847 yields 8.36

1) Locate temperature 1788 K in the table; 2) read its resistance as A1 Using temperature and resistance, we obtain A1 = 7.847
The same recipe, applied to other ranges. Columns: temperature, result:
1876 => 8.117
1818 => 8.352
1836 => 8.178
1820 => 7.903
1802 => 8.018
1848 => 8.259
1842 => 8.317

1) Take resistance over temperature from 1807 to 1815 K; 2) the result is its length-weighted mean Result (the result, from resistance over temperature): 8.21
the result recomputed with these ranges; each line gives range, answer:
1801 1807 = 7.85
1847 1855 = 8.08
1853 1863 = 8.13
